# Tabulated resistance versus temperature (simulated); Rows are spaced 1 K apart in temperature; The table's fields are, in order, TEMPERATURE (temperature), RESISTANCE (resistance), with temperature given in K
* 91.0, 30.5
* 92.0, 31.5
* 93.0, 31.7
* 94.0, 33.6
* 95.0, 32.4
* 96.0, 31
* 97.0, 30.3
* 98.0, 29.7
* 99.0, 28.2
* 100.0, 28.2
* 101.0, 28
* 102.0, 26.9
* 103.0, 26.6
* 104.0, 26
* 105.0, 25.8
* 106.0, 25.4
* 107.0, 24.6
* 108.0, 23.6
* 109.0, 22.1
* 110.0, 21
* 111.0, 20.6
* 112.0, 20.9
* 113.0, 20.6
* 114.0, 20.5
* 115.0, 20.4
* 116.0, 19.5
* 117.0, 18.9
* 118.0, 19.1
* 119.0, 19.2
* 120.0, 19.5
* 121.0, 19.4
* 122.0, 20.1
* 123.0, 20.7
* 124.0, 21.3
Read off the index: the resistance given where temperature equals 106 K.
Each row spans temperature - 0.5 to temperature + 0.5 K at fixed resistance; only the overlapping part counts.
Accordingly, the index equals 25.4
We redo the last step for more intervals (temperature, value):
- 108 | 23.6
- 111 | 20.6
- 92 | 31.5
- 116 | 19.5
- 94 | 33.6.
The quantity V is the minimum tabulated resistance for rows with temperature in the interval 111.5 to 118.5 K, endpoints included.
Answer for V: 18.9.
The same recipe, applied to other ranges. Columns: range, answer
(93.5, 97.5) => 30.3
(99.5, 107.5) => 24.6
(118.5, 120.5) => 19.2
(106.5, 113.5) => 20.6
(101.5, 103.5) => 26.6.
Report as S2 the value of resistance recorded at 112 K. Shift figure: 20.9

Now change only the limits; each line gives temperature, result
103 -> 26.6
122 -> 20.1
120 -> 19.5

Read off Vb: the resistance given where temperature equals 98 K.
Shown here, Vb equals 29.7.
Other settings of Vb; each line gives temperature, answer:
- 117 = 18.9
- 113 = 20.6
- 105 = 25.8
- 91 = 30.5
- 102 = 26.9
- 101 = 28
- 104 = 26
